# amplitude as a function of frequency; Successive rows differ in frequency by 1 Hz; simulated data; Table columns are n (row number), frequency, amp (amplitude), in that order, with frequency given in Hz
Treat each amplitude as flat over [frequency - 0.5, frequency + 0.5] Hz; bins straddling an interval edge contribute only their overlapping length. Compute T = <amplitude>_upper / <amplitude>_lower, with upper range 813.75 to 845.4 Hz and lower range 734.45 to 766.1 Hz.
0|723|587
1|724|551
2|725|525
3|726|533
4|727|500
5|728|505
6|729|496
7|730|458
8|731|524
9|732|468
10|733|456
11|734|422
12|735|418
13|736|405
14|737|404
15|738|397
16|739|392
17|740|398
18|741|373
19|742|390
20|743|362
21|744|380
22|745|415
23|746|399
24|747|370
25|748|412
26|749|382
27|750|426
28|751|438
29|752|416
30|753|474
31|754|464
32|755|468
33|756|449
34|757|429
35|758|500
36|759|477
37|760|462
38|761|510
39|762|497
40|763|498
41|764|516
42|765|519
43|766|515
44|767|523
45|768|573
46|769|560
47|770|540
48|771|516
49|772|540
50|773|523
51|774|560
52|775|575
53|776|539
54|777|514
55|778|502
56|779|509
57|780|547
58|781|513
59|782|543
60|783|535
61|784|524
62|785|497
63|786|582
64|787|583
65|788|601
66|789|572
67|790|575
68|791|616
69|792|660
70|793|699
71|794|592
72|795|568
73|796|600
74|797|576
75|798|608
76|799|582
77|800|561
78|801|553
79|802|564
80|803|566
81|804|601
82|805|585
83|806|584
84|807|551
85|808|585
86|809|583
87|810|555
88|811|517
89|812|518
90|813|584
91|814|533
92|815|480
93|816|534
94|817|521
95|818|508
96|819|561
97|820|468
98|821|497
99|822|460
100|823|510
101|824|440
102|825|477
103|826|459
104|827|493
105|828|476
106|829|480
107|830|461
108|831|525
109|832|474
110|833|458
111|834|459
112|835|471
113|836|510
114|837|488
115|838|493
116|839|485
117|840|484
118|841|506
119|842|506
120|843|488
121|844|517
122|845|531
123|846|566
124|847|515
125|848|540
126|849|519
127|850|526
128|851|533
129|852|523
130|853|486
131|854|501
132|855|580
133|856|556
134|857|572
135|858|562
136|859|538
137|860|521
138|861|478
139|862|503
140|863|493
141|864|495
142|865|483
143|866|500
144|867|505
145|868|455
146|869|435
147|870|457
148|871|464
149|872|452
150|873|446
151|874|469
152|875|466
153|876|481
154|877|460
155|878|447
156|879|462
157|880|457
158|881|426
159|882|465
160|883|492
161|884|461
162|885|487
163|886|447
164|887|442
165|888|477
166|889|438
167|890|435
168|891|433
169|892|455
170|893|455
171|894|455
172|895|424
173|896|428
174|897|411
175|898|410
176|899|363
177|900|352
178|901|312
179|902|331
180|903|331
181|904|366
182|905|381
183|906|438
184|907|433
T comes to 1.13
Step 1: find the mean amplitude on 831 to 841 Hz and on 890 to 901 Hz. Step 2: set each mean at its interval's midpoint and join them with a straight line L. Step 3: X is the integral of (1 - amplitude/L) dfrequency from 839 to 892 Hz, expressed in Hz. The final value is -4.7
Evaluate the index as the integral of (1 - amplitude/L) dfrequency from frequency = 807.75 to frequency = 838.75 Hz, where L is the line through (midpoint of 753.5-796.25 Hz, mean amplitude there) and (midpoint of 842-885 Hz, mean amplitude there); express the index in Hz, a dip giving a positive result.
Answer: 0.8 Hz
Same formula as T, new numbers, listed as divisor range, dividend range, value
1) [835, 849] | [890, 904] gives 0.78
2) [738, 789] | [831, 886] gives 1.02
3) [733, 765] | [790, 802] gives 1.39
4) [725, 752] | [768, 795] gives 1.30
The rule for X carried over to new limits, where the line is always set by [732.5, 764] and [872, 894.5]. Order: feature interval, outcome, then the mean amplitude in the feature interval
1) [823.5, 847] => -2.21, 490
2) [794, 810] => -4.97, 578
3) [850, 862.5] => -2.15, 529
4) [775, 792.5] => -4.69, 554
